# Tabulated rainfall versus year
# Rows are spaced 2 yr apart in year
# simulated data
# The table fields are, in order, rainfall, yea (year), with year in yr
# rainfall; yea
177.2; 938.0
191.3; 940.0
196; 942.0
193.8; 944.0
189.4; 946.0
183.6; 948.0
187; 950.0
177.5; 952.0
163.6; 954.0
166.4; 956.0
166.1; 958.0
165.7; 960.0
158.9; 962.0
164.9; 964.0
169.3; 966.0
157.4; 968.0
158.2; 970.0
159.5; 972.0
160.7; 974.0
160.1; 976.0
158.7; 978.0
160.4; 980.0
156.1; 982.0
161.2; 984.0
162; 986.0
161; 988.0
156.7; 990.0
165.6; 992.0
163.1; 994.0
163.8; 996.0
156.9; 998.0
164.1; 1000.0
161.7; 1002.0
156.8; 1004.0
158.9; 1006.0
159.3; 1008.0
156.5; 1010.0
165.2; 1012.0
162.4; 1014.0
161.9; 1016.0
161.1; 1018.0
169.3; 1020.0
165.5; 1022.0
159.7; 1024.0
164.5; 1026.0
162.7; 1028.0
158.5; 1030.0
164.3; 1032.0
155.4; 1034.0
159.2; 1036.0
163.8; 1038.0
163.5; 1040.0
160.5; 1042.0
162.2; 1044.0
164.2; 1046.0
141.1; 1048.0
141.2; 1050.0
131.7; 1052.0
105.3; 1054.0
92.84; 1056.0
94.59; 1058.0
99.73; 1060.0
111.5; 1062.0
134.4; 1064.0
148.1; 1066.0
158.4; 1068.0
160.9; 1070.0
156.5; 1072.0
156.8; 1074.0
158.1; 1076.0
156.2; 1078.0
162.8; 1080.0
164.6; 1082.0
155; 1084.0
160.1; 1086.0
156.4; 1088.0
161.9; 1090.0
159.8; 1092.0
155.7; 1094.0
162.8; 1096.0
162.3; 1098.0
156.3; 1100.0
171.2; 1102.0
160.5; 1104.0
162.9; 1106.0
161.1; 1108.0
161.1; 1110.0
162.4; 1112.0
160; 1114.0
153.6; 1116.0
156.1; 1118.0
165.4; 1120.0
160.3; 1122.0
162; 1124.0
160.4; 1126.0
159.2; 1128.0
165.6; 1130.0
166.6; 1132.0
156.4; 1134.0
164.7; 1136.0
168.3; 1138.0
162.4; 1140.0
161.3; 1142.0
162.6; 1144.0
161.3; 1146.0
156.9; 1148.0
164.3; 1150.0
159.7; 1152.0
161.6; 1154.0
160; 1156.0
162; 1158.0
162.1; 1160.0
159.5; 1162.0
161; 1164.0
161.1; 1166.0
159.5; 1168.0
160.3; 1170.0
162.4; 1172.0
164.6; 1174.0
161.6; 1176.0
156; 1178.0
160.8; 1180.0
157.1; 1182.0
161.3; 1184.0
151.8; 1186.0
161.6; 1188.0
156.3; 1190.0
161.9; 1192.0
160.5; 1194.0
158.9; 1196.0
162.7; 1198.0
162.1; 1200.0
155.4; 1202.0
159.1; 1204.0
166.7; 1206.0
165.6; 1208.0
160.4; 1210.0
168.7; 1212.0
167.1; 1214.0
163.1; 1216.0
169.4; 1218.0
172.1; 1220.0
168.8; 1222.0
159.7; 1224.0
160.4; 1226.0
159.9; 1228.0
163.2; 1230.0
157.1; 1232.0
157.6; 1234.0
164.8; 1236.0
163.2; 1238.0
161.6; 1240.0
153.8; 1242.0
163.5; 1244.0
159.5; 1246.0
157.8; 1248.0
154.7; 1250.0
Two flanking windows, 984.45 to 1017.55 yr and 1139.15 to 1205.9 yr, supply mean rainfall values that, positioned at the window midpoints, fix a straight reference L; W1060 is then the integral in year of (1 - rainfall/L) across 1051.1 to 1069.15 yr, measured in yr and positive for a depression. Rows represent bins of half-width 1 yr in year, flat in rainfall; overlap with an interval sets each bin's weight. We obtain 4.6 yr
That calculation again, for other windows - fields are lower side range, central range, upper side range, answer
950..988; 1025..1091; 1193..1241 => 6.06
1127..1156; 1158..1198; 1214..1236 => 0.65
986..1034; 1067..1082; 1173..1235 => 0.25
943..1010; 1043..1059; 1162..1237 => 3.39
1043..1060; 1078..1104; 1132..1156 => -3.38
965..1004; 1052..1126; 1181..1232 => 4.93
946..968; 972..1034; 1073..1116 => 2.20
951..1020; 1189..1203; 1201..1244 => 0.26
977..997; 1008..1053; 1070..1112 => 0.49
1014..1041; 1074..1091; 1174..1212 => 0.25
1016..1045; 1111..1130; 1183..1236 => 0.22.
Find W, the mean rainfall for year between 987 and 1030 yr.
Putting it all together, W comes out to 162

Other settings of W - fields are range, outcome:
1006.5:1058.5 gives 152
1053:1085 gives 138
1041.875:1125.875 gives 151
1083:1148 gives 161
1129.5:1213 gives 161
